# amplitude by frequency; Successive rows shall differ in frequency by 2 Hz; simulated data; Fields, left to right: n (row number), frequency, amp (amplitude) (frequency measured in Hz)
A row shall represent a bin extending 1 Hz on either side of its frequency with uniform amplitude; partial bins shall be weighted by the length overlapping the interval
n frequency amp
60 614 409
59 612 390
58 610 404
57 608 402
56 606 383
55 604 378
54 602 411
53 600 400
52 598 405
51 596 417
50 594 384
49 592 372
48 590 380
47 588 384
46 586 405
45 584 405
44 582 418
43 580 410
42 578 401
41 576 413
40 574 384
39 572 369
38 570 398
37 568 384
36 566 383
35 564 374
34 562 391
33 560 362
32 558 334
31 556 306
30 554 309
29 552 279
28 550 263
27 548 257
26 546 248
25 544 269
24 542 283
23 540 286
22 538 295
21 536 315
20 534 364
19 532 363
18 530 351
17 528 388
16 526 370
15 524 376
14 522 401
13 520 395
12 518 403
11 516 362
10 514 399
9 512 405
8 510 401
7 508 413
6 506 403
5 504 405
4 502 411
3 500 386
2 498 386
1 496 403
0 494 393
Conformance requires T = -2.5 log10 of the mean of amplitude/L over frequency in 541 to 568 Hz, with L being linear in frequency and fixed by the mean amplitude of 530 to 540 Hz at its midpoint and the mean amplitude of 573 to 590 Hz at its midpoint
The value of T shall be 0.15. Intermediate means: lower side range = 331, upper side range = 401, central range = 315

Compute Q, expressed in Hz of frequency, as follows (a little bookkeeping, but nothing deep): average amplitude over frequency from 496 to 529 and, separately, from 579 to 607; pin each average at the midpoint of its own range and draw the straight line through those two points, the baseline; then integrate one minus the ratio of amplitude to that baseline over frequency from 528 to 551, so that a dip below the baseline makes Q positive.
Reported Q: 5.34 Hz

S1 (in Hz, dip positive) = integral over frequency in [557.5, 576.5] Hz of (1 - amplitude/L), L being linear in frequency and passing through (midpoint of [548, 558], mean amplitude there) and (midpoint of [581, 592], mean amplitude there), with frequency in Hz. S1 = -2.6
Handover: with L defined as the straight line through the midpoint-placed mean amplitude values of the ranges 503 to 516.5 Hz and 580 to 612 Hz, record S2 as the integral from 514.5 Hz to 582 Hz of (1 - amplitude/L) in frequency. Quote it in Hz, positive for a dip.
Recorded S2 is 8.28 Hz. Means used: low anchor 400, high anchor 397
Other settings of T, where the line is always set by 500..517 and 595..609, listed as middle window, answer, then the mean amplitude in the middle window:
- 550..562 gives 0.24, 320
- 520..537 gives 0.09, 368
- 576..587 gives -0.02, 408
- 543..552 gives 0.46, 261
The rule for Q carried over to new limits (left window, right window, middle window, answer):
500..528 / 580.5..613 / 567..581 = 0.1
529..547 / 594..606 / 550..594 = -1.7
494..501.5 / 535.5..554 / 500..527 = -3.2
